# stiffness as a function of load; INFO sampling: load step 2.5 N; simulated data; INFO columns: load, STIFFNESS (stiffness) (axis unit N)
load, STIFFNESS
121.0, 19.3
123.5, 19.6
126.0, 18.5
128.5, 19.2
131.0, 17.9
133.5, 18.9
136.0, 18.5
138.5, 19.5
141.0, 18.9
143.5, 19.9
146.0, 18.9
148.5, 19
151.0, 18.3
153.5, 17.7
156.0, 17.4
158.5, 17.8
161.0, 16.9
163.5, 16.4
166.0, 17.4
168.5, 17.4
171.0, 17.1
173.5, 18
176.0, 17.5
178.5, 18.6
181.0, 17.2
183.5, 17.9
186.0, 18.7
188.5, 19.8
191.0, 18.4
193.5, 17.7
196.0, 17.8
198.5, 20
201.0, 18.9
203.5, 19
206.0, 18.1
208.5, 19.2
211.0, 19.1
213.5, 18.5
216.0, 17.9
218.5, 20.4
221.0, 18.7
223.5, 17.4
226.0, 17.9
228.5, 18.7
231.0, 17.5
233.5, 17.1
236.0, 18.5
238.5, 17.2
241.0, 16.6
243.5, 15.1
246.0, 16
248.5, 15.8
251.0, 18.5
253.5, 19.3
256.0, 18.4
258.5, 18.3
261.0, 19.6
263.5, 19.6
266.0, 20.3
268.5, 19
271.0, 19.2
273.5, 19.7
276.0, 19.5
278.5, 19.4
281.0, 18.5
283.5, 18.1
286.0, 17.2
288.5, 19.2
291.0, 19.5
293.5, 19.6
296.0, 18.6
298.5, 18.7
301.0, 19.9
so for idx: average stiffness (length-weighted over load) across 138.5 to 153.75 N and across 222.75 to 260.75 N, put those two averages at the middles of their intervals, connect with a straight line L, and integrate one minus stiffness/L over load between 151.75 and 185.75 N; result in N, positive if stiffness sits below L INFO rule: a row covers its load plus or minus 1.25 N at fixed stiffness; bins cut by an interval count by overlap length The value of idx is 1.9 N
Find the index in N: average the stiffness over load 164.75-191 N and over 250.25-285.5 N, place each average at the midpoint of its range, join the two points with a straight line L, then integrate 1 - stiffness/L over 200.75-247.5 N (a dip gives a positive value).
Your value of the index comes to 1.4 N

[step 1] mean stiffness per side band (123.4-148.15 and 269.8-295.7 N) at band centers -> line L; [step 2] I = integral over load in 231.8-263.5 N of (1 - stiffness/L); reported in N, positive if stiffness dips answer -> 2.3 N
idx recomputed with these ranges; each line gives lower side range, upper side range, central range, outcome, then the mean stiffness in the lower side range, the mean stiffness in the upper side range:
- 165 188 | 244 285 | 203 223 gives -0.71 N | 17.8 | 18.6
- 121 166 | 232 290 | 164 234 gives 0.29 N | 18.4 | 18.3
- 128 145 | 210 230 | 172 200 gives 0.59 N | 19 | 18.6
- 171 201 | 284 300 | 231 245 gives 1.21 N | 18.3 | 18.8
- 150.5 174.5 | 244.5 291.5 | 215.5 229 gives -0.30 N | 17.4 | 18.7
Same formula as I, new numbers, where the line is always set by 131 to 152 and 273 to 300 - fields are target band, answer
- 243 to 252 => 1.2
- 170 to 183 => 0.8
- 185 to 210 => 0.2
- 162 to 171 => 0.9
